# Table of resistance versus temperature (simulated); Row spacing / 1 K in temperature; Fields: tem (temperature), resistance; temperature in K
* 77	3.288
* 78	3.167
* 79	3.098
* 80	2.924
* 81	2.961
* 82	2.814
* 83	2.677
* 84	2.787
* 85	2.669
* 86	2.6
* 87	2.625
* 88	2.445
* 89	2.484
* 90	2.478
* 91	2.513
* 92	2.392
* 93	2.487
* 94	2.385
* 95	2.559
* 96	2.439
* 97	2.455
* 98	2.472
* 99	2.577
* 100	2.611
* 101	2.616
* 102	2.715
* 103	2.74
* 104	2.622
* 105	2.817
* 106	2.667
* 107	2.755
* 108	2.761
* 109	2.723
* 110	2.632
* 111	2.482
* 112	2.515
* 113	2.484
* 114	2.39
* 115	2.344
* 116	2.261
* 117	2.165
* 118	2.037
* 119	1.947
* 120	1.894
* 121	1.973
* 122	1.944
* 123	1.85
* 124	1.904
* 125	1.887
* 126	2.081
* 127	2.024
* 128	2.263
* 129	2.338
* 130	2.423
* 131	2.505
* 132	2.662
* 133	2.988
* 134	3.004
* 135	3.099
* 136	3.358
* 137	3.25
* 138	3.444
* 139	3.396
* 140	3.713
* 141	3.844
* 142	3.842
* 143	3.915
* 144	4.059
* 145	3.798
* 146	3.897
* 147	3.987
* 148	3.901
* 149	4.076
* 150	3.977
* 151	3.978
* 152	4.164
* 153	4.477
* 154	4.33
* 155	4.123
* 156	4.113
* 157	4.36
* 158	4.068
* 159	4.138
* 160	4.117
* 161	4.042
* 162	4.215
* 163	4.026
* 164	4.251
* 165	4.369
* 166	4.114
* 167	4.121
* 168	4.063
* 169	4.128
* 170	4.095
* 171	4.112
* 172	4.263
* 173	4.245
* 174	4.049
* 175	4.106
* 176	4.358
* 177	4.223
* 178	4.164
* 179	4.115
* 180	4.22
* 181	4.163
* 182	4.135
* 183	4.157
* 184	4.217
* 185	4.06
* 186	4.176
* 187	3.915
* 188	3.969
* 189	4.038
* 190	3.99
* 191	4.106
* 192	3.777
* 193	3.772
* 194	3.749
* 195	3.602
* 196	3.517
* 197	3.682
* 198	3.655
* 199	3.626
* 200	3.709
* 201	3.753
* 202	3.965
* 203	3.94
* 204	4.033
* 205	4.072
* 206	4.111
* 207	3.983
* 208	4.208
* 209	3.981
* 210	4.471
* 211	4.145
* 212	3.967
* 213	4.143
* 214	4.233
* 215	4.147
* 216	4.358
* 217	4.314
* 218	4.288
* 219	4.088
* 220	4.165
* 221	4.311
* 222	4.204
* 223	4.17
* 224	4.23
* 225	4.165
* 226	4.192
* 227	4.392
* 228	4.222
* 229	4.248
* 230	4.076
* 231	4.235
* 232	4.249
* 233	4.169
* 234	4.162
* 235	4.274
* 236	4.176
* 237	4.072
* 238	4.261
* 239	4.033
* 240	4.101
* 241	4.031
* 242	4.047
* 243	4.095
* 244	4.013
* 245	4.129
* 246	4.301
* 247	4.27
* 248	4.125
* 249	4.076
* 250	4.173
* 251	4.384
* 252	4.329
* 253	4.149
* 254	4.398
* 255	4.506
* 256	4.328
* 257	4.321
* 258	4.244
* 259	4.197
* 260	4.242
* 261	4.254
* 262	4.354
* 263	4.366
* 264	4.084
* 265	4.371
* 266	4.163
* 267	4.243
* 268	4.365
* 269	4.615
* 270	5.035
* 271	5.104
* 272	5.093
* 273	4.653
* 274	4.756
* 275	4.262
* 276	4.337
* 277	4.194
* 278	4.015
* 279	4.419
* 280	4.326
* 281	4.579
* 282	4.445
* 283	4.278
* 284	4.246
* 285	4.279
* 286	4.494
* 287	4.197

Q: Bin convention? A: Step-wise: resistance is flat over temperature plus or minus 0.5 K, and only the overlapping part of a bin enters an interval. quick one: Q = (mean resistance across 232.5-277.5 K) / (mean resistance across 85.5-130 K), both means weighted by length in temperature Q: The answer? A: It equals 1.80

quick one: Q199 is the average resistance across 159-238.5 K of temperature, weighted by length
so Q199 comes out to 4.1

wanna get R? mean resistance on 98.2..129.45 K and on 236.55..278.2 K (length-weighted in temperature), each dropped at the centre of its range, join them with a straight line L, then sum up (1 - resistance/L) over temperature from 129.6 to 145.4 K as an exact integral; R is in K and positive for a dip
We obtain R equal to -3.8 K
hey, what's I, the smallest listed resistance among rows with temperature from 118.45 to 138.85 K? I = 1.85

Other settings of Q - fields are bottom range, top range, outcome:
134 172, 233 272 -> 1.08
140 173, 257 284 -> 1.08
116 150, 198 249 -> 1.42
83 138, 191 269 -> 1.66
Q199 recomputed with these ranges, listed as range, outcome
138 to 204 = 4.01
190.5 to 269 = 4.13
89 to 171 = 3.11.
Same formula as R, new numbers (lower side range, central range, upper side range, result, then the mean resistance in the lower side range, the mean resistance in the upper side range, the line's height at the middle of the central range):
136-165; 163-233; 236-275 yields 0.7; 3.98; 4.32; 4.13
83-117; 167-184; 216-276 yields -3.5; 2.56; 4.29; 3.45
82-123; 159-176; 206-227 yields -3.4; 2.47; 4.19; 3.45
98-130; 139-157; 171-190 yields -4.1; 2.36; 4.14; 3.27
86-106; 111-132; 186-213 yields 5.1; 2.55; 3.92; 2.89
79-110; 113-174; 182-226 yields -1.3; 2.63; 4.03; 3.26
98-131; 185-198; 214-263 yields -1.3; 2.36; 4.22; 3.51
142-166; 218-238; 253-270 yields 0.3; 4.1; 4.33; 4.26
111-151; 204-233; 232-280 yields -2.4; 2.87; 4.3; 3.87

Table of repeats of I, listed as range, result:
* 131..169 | 2.505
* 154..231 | 3.517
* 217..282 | 4.013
